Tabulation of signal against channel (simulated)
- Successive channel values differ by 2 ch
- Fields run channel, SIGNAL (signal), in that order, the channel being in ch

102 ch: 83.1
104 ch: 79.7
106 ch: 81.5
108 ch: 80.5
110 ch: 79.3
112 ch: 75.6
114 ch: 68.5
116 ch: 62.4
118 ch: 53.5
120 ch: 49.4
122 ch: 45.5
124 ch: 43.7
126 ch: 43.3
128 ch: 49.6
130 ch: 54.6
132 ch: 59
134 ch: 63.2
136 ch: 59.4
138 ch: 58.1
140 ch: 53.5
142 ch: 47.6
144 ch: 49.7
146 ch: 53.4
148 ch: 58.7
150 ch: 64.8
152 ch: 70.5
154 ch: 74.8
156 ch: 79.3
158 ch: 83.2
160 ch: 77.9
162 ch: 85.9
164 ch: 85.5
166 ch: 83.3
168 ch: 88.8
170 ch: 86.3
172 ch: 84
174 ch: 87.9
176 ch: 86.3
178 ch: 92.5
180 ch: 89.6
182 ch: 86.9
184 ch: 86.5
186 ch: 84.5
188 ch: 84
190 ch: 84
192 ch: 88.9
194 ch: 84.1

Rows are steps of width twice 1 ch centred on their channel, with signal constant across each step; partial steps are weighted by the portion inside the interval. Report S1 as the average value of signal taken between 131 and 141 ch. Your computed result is 58.6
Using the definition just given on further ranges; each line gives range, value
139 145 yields 50.3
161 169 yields 85.9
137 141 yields 55.8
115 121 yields 55.1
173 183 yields 88.6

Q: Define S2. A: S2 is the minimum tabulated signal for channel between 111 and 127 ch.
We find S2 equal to 43.3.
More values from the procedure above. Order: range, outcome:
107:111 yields 79.3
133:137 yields 59.4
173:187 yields 84.5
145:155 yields 53.4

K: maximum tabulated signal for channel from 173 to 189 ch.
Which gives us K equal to 92.5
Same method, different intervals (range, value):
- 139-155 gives 74.8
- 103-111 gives 81.5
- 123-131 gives 54.6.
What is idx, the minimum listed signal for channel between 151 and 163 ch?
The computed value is 70.5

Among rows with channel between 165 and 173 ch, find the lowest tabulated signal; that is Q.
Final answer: 83.3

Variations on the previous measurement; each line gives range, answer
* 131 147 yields 47.6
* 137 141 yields 53.5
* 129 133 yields 54.6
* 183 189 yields 84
